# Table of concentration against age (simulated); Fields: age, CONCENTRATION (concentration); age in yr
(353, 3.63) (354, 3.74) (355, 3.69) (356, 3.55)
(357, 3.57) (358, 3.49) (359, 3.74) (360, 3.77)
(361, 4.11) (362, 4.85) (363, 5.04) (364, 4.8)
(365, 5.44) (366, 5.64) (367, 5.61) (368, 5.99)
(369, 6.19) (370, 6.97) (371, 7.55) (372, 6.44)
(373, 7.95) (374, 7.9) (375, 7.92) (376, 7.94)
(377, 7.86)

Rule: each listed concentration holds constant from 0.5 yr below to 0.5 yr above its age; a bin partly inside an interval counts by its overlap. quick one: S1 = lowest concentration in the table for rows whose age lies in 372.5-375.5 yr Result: 7.9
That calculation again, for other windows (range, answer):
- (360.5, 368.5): 4.11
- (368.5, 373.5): 6.19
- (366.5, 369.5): 5.61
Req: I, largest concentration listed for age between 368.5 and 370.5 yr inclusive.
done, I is 6.97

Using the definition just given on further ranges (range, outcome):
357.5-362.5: 4.85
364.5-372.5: 7.55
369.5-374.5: 7.95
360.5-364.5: 5.04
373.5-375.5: 7.92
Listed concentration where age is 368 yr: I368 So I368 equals 5.99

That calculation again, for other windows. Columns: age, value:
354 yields 3.74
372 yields 6.44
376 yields 7.94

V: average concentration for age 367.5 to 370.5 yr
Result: 6.38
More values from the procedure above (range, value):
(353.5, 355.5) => 3.71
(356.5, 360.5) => 3.64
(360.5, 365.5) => 4.85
